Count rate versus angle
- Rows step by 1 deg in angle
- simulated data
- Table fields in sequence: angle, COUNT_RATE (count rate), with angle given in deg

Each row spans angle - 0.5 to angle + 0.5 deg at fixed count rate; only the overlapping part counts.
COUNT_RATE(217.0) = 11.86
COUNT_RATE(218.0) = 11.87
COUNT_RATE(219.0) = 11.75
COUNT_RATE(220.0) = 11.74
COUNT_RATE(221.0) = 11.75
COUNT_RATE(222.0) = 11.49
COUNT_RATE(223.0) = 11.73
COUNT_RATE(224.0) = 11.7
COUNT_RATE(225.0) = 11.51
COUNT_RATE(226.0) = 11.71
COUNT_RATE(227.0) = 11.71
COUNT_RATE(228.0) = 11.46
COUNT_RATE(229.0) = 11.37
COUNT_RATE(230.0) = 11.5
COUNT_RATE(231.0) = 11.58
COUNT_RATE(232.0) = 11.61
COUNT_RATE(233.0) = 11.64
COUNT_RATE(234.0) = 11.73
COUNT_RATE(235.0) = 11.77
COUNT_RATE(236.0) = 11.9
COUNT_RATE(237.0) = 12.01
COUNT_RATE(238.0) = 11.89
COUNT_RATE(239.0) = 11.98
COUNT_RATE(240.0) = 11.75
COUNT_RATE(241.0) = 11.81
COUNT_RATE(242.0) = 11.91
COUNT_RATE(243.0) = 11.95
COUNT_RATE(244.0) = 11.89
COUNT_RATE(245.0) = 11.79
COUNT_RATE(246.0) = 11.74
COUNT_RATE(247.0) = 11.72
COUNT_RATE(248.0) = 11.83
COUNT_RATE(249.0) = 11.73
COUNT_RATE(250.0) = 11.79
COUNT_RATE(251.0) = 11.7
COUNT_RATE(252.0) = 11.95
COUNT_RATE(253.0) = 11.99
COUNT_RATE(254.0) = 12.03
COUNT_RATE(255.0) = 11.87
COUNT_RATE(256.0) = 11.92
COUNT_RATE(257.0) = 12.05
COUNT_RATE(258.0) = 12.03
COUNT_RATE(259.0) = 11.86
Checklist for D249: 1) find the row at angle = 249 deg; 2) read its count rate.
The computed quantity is 11.73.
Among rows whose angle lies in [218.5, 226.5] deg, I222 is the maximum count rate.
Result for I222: 11.75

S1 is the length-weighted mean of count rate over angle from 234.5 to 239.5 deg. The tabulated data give 11.9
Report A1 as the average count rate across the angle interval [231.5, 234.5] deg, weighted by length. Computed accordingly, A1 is 11.7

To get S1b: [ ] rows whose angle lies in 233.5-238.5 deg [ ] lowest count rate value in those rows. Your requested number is 11.73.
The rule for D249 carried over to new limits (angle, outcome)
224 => 11.7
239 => 11.98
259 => 11.86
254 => 12.03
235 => 11.77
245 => 11.79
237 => 12.01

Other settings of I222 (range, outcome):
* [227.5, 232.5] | 11.61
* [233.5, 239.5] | 12.01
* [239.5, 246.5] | 11.95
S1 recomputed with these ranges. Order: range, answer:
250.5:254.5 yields 11.9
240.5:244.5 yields 11.9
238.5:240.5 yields 11.9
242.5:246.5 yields 11.8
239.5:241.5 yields 11.8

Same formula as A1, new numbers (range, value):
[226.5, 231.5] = 11.5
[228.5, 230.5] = 11.4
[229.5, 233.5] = 11.6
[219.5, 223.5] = 11.7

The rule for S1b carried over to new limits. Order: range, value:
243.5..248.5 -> 11.72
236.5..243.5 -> 11.75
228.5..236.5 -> 11.37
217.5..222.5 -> 11.49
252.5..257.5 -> 11.87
